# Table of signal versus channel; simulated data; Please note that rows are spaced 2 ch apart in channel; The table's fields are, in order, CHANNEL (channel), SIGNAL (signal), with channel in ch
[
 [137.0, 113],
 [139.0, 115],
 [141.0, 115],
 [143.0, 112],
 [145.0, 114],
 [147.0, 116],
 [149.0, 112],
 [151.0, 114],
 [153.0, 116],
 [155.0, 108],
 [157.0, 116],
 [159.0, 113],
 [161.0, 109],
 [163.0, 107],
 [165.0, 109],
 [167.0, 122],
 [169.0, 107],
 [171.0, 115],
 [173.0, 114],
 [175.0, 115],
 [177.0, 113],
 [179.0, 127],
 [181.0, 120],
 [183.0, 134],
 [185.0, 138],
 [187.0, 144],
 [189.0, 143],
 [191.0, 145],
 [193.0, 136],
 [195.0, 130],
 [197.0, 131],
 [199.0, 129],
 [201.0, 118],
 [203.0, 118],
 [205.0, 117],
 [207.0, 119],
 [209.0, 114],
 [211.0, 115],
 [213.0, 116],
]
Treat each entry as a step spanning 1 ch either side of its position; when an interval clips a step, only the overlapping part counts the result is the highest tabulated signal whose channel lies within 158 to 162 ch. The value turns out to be 113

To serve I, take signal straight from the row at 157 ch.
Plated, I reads 116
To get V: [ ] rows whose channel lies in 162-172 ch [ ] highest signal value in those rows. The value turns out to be 122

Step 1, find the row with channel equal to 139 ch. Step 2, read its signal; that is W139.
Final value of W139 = 115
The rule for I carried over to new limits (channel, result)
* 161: 109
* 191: 145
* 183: 134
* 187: 144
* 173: 114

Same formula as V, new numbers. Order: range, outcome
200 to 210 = 119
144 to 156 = 116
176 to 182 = 127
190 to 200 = 145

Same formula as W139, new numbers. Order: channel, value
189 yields 143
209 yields 114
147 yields 116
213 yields 116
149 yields 112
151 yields 114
